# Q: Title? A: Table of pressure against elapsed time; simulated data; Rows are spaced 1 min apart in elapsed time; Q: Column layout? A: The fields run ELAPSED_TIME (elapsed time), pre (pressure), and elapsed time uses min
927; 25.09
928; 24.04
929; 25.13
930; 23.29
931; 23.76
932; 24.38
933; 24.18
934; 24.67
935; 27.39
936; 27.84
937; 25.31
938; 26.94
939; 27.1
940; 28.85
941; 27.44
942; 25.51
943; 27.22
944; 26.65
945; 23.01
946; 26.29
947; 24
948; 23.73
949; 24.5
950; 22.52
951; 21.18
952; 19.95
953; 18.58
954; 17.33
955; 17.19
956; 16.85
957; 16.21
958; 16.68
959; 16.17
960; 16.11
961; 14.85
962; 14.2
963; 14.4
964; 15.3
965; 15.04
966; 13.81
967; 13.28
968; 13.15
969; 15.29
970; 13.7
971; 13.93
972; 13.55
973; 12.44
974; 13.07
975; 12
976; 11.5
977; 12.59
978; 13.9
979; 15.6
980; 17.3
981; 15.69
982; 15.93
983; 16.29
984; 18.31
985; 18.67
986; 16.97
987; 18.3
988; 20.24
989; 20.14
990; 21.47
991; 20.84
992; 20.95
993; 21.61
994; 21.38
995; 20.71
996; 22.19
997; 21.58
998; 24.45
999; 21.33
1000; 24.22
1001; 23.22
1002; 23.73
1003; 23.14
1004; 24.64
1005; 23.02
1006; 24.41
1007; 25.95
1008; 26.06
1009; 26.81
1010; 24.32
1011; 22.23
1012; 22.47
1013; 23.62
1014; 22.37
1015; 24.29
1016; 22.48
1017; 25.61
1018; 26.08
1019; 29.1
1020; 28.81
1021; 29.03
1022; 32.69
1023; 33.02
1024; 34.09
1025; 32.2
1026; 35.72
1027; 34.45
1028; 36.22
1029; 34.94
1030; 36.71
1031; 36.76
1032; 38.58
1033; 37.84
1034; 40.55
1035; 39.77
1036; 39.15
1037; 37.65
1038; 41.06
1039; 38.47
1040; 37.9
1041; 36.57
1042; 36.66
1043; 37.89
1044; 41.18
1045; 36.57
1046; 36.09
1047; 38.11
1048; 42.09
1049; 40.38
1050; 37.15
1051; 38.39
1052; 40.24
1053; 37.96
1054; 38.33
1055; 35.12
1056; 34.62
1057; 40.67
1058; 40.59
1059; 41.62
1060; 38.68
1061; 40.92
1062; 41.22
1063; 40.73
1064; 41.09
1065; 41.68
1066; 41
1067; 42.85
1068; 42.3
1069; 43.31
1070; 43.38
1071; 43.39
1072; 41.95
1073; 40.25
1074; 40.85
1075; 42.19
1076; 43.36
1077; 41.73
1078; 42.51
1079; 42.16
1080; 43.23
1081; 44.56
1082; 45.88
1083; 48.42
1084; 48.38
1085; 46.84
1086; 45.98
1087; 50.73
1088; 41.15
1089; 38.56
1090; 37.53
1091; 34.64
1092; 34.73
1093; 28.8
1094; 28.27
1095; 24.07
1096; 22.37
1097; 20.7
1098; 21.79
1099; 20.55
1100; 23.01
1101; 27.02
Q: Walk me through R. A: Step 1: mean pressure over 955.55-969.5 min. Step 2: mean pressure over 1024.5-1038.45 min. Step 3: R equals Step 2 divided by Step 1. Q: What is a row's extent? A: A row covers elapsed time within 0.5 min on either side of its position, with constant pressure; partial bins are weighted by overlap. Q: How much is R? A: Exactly 2.47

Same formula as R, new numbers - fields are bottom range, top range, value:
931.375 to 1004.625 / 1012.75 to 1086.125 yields 1.93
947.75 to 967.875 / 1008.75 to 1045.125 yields 1.90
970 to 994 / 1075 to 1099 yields 2.28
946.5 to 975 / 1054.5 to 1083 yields 2.51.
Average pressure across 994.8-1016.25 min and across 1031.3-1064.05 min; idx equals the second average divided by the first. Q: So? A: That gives 1.65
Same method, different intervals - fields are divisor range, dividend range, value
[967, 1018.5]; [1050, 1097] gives 2.01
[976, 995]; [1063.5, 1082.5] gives 2.36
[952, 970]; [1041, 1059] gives 2.46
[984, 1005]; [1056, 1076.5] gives 1.93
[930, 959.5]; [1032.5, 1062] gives 1.67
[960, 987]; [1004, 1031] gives 1.93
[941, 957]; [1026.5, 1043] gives 1.69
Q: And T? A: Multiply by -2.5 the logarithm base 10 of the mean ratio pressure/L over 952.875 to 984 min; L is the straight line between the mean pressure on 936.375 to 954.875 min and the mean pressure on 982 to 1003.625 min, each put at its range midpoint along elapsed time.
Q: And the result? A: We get 0.45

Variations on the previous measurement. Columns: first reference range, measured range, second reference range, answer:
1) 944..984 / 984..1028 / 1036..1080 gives 0.11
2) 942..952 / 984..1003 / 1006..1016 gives 0.14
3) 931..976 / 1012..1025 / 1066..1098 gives 0.09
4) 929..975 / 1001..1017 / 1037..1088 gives 0.27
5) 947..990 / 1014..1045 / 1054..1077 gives -0.08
